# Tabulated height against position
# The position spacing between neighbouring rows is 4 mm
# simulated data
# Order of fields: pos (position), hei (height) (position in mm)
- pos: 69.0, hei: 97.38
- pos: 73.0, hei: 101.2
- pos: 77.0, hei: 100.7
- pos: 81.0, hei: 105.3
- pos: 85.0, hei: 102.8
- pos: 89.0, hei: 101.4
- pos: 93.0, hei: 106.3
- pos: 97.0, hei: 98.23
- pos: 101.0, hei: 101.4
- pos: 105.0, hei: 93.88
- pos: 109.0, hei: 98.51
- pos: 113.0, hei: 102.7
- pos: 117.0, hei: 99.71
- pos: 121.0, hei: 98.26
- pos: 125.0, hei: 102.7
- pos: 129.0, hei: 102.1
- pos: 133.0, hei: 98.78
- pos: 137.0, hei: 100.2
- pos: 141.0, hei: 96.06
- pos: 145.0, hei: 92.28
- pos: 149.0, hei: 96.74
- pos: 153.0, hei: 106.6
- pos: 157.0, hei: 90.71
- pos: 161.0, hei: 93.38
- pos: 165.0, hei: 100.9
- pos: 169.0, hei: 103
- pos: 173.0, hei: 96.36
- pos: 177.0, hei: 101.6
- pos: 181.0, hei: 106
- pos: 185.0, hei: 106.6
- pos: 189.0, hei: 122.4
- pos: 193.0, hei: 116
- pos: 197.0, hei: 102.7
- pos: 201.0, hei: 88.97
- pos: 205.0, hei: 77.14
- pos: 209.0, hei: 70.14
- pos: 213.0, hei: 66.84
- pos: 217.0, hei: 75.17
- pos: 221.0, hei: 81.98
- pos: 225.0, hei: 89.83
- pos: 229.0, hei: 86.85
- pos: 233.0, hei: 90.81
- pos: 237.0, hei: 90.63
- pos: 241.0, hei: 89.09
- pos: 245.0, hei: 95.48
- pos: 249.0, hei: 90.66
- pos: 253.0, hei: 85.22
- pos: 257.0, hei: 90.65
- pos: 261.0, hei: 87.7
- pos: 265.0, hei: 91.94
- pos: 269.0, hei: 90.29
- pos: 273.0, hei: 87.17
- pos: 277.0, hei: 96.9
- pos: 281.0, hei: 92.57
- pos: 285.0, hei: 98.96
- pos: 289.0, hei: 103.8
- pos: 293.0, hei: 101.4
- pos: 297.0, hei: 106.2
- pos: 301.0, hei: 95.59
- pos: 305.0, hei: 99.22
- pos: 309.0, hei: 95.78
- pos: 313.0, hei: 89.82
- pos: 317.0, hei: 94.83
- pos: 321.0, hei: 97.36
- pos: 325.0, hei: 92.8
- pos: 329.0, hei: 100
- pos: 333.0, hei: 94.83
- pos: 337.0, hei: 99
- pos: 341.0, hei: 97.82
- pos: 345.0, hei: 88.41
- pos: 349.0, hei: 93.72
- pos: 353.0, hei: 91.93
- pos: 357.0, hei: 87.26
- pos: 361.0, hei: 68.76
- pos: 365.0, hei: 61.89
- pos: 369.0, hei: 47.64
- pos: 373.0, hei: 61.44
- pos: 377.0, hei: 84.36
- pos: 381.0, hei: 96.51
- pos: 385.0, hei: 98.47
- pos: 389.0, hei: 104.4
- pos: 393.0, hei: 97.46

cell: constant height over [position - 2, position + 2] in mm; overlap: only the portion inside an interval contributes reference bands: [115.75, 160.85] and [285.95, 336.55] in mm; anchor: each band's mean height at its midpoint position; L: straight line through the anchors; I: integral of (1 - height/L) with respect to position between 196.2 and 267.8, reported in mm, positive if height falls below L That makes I 8.8 mm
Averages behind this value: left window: 98.3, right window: 97.7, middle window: 86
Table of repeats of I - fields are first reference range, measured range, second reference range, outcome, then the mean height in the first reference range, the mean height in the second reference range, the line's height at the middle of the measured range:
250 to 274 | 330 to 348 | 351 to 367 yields -3.5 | 89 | 77.5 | 79.8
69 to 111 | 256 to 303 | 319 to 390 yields -2.4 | 101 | 86.8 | 90.8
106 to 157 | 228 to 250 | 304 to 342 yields 1.5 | 99.1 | 96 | 97.4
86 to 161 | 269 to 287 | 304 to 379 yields -0.7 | 99.1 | 86.5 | 90.2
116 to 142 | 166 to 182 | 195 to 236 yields -1.8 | 99.8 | 83.2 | 91.2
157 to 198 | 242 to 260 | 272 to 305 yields 1.8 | 104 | 98.2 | 100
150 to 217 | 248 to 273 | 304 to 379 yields 0.6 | 96.2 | 86.5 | 91.5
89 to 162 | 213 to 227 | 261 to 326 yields 2.5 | 99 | 95.7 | 97.1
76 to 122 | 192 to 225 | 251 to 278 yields 3.3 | 101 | 89.7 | 93.5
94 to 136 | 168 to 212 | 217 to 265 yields -2.4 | 99.8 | 88.5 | 93.1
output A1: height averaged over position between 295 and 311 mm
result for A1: 99.2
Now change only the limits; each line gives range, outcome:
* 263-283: 91.8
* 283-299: 103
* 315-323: 96.1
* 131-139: 99.5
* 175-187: 105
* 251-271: 89.2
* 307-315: 92.8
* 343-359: 90.3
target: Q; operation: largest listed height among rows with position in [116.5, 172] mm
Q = 106.6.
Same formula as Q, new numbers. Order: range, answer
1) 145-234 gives 122.4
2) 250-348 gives 106.2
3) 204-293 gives 103.8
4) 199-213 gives 88.97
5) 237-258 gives 95.48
